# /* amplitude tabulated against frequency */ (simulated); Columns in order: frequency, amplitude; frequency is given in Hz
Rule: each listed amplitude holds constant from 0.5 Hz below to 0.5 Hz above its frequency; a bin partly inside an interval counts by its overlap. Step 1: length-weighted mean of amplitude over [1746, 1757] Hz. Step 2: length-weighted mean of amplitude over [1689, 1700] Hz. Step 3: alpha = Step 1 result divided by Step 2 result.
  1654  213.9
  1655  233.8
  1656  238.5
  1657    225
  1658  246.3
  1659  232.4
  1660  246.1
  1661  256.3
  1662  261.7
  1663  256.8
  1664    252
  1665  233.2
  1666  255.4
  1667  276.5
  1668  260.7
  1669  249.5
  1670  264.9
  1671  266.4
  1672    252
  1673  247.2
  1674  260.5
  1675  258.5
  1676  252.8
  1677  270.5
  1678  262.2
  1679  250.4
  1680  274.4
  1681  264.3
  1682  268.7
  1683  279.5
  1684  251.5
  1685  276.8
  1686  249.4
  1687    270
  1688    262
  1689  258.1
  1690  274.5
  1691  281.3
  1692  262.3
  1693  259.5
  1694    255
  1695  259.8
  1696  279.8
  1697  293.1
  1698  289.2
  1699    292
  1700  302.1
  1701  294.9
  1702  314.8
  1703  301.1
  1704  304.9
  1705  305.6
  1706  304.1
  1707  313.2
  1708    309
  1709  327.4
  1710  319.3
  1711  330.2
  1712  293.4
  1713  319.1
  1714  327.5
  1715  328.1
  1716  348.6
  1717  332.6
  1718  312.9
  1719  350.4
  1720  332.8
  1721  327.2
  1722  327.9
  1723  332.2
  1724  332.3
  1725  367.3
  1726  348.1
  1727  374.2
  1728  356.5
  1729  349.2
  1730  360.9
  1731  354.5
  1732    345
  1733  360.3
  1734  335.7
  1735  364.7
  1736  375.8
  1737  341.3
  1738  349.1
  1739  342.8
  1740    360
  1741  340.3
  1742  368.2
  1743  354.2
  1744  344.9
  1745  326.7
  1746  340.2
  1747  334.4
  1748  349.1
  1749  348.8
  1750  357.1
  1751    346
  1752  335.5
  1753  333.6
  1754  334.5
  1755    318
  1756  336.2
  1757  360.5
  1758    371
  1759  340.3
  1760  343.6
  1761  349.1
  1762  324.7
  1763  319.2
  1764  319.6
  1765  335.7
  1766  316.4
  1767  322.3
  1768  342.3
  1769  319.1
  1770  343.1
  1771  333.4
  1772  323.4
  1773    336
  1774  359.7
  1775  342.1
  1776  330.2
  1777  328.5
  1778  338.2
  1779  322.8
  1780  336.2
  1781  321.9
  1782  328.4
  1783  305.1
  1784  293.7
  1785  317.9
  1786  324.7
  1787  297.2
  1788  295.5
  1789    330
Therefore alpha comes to 1.2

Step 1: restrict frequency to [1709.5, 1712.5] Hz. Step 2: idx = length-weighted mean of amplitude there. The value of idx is 314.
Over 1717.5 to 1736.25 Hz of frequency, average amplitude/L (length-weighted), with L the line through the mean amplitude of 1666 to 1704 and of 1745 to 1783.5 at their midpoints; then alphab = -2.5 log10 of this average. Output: -0.14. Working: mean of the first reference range 270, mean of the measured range 347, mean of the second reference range 335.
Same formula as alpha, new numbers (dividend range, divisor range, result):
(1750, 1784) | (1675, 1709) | 1.20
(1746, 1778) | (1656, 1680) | 1.33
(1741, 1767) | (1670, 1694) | 1.29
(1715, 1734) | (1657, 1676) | 1.36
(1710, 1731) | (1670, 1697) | 1.28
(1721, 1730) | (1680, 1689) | 1.31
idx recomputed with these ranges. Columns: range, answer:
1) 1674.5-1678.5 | 261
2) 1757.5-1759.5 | 356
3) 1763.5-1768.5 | 327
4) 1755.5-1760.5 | 350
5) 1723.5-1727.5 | 355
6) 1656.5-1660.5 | 237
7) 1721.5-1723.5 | 330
